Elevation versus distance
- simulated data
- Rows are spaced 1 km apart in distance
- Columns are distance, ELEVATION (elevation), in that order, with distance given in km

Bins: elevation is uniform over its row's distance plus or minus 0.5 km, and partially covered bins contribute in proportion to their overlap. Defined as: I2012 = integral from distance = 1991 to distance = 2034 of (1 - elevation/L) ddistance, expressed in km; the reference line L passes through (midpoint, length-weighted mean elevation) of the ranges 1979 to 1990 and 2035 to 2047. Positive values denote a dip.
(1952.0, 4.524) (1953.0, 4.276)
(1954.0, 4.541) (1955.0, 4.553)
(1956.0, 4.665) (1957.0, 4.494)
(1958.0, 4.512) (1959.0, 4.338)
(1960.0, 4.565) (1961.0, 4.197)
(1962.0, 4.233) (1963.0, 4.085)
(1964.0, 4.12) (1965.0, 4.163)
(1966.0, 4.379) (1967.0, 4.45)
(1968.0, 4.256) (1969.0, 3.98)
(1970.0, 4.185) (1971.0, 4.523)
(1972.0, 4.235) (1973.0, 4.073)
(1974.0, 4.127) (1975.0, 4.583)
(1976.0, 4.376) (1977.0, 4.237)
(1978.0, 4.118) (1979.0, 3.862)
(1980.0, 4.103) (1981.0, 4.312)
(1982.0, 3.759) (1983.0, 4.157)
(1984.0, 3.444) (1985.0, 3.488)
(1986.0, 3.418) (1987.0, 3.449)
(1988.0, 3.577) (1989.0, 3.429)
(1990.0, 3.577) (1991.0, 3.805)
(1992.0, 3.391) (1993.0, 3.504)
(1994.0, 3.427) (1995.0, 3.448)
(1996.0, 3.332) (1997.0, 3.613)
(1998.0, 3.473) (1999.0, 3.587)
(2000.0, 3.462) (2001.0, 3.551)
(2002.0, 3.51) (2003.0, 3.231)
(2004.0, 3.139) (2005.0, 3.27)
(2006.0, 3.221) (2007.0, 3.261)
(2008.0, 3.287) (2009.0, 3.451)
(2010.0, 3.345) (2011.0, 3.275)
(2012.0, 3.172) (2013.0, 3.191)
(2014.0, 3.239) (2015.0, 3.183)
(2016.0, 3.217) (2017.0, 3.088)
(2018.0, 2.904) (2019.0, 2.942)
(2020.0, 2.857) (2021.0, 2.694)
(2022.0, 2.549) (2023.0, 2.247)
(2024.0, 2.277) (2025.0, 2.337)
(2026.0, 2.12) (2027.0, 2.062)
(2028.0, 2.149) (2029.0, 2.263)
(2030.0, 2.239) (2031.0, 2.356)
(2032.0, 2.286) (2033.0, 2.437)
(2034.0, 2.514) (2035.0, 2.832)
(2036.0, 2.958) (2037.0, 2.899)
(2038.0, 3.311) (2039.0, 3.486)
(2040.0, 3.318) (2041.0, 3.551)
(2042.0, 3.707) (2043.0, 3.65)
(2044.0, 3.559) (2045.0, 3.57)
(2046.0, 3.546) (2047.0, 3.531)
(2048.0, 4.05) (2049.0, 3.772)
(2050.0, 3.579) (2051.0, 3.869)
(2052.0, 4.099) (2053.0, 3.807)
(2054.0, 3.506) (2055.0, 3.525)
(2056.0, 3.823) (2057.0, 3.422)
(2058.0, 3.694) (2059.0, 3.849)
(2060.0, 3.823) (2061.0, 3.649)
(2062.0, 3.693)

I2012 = 6.9 km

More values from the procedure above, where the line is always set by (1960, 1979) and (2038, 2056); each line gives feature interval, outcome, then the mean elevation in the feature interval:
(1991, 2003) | 1.62 km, 3.48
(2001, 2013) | 2.00 km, 3.29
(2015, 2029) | 4.59 km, 2.58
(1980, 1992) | 1.27 km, 3.68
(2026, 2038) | 4.10 km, 2.48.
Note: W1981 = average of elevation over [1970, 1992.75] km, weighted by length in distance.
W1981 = 3.91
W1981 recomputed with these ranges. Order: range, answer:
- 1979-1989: 3.74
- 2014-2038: 2.61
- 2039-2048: 3.58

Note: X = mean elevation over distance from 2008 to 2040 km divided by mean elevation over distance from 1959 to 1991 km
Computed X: 0.7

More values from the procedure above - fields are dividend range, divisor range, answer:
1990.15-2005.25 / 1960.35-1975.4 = 0.81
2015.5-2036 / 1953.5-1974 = 0.59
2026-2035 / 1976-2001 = 0.63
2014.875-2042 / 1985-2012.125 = 0.79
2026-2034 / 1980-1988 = 0.61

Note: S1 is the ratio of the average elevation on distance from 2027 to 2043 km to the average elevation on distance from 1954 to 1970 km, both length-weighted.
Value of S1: 0.7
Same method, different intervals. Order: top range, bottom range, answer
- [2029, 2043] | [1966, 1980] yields 0.69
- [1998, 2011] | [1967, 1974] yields 0.80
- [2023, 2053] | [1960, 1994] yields 0.76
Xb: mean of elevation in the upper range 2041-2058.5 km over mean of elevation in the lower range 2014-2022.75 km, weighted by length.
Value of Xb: 1.3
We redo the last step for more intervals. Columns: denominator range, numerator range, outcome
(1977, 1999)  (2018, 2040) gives 0.71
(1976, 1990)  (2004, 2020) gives 0.84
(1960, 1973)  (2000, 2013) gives 0.78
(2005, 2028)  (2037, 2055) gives 1.25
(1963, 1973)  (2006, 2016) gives 0.77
